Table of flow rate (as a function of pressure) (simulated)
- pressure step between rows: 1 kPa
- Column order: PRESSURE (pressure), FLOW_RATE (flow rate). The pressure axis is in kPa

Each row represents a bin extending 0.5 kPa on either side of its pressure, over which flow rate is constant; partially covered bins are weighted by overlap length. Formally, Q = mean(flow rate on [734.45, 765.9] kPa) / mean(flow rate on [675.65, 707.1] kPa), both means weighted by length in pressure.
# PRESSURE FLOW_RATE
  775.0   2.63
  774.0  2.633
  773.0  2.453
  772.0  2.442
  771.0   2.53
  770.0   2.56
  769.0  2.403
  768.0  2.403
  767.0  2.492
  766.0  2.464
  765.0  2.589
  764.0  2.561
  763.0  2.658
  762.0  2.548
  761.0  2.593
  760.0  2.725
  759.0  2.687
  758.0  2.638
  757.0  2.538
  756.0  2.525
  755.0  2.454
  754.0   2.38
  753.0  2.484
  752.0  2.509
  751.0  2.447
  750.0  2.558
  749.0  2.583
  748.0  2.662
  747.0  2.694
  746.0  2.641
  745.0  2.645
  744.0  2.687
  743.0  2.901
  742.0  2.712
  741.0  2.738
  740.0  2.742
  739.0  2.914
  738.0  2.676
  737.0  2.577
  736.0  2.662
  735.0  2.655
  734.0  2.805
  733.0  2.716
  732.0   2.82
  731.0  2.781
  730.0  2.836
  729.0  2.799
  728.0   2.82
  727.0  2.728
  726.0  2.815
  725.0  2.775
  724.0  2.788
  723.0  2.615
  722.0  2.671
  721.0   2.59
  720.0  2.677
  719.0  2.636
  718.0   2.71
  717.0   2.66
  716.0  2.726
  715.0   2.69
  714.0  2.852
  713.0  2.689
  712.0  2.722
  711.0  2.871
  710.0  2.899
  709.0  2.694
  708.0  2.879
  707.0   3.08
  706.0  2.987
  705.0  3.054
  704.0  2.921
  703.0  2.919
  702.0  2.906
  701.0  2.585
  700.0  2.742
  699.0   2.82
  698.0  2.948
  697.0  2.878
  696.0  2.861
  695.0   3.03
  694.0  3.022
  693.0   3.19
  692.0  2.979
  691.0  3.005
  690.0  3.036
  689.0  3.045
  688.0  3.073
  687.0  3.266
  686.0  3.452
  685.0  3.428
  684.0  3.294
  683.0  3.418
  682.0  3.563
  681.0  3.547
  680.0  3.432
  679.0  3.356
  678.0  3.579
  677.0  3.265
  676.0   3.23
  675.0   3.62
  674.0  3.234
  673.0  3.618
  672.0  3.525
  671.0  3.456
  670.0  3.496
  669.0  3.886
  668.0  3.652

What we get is 0.84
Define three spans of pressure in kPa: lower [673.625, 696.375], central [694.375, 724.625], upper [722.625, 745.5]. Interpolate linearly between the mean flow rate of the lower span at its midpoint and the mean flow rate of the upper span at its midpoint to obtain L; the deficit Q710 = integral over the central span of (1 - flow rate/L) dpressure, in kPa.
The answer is 2.0 kPa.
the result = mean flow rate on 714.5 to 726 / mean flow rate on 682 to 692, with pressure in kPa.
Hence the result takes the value 0.83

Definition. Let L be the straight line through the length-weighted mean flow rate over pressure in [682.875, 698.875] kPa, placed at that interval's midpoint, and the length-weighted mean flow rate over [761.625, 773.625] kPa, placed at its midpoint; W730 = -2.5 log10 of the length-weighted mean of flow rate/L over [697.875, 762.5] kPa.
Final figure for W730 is 0.03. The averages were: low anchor 3.11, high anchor 2.51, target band 2.72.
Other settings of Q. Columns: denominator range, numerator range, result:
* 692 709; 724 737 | 0.95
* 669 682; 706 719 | 0.80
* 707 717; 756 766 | 0.93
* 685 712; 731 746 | 0.92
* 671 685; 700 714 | 0.83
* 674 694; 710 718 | 0.84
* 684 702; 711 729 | 0.90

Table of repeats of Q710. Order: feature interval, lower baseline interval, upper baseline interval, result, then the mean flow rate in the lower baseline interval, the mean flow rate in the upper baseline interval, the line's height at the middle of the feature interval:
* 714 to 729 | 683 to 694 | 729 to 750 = 0.9 kPa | 3.18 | 2.72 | 2.88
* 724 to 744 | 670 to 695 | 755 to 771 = 0.5 kPa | 3.32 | 2.55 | 2.83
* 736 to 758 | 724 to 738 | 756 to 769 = 0.3 kPa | 2.75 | 2.57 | 2.66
